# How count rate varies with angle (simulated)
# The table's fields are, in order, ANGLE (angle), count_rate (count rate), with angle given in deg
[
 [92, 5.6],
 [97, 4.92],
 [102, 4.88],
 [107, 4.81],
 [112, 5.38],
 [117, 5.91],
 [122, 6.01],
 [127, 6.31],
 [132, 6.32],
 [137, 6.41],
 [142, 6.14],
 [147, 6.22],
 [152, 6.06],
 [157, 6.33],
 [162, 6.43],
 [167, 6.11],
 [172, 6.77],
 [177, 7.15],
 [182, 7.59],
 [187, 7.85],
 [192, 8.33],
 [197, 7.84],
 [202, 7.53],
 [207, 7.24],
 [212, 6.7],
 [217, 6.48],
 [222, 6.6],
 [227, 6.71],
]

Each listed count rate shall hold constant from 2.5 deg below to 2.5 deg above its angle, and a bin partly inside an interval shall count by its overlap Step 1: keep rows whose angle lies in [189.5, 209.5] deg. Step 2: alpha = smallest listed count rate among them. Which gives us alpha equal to 7.24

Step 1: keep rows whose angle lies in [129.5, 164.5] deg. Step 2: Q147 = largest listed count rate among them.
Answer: 6.43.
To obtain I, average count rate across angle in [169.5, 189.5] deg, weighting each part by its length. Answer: 7.34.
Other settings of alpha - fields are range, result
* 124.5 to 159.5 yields 6.06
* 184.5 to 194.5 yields 7.85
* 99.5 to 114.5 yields 4.81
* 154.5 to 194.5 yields 6.11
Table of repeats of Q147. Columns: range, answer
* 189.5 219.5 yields 8.33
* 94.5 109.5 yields 4.92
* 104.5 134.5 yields 6.32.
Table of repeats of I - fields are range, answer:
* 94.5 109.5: 4.87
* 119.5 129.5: 6.16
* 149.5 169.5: 6.23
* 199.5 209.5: 7.38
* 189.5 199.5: 8.08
